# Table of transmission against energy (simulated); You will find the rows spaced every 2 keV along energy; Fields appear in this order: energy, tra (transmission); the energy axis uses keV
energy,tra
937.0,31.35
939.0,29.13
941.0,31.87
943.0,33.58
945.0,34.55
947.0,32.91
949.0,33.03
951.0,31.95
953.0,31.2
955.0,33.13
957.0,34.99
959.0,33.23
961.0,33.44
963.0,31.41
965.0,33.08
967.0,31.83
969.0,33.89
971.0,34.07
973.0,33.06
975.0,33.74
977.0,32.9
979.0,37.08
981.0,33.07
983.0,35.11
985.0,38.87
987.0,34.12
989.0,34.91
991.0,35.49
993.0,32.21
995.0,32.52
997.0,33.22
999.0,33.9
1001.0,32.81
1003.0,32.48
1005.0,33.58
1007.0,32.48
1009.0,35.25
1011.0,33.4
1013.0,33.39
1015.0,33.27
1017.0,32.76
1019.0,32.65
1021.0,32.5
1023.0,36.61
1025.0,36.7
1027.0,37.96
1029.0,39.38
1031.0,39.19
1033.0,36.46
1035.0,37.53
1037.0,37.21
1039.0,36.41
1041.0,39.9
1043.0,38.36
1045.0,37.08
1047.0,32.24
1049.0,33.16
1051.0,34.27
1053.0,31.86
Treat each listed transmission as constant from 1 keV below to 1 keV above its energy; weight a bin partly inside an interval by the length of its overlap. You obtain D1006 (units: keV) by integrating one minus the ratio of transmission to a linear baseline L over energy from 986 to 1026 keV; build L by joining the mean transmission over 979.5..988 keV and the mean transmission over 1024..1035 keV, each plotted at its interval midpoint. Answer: 3.2 keV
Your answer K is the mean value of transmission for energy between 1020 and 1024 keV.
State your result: 34.6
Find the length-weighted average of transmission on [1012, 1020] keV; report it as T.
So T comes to 33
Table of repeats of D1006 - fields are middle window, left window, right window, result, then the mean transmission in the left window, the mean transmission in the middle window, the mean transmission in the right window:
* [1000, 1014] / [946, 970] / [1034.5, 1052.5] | 0.55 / 32.8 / 33.3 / 36.1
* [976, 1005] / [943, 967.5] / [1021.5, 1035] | 0.79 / 32.9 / 34.2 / 37.5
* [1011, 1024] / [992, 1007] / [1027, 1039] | 0.74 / 32.9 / 33.5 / 37.8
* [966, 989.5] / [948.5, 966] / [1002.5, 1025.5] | -0.87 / 32.8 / 34.4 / 33.7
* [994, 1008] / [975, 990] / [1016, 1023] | 0.46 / 35.1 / 33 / 33.2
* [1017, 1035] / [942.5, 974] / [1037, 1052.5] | -0.52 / 33.1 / 36.3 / 35.9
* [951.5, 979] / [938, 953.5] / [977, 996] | 0.22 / 32.3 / 33.2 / 34.7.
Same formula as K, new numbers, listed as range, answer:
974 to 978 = 33.3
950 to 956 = 32.1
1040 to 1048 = 36.9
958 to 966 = 32.8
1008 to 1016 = 33.8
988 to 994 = 34.2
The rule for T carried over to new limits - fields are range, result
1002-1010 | 33.4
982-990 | 35.8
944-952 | 33.1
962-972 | 32.9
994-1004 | 33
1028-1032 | 39.3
